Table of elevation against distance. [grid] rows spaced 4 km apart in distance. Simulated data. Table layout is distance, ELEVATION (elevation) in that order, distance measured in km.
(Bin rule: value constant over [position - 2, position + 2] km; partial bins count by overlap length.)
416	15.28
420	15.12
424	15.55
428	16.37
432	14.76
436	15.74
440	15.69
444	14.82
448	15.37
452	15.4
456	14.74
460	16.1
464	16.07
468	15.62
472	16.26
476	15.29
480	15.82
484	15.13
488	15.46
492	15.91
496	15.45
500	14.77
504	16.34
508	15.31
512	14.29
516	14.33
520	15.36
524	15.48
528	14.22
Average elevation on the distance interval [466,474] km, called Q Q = 15.9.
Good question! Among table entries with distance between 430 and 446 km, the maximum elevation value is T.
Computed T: 15.74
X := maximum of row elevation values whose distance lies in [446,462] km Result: 16.1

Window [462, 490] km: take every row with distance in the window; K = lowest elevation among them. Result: 15.13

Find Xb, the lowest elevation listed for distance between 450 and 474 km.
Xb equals 14.74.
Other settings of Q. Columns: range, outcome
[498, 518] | 15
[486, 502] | 15.4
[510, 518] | 14.3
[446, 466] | 15.5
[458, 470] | 15.9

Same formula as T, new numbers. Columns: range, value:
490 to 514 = 16.34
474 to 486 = 15.82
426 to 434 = 16.37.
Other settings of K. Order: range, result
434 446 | 14.82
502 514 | 14.29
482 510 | 14.77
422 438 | 14.76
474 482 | 15.29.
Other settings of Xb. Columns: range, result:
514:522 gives 14.33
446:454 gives 15.37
